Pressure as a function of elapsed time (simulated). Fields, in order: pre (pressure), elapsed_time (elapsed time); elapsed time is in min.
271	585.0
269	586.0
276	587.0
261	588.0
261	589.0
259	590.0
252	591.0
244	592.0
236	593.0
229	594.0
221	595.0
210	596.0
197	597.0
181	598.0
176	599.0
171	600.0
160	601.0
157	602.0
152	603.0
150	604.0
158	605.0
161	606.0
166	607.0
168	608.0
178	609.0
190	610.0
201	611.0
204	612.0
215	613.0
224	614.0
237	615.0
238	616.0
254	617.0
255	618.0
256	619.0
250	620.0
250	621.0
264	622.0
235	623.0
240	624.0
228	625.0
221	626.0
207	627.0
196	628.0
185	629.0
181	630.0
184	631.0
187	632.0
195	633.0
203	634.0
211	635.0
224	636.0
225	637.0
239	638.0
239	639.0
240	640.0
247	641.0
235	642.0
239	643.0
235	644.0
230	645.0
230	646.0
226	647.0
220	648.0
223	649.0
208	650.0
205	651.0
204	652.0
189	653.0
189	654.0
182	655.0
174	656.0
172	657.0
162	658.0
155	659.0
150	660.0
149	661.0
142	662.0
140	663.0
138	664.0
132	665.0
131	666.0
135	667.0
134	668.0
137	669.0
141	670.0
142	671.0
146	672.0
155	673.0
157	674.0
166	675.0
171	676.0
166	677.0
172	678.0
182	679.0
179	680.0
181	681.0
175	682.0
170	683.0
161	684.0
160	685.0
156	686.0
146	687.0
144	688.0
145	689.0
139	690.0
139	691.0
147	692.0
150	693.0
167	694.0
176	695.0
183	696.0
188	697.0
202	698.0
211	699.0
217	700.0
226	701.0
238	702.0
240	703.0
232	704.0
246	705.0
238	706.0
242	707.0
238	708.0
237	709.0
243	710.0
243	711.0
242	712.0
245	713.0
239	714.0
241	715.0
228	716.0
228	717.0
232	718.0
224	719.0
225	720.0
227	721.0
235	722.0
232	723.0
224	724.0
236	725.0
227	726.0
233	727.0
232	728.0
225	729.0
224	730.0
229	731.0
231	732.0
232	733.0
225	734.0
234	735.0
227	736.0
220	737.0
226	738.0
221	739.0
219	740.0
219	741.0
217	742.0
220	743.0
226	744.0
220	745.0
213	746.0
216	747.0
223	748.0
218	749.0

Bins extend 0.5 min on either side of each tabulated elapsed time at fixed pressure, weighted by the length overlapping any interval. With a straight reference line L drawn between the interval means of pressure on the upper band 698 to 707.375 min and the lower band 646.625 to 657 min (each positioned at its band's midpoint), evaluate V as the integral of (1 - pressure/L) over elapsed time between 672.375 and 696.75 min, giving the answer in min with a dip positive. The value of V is 6.4 min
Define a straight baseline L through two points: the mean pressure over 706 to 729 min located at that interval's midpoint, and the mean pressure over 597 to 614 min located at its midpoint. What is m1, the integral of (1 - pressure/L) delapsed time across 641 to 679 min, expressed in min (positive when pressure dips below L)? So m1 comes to 5.08 min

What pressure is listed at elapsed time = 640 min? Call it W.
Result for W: 240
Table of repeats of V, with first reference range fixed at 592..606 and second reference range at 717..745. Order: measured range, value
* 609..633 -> -3.48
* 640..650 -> -1.55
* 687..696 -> 2.60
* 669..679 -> 2.46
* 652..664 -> 2.31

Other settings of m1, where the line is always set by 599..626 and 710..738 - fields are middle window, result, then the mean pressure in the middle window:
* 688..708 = 2.6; 196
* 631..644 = -0.7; 223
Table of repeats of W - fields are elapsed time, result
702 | 238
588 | 261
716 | 228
